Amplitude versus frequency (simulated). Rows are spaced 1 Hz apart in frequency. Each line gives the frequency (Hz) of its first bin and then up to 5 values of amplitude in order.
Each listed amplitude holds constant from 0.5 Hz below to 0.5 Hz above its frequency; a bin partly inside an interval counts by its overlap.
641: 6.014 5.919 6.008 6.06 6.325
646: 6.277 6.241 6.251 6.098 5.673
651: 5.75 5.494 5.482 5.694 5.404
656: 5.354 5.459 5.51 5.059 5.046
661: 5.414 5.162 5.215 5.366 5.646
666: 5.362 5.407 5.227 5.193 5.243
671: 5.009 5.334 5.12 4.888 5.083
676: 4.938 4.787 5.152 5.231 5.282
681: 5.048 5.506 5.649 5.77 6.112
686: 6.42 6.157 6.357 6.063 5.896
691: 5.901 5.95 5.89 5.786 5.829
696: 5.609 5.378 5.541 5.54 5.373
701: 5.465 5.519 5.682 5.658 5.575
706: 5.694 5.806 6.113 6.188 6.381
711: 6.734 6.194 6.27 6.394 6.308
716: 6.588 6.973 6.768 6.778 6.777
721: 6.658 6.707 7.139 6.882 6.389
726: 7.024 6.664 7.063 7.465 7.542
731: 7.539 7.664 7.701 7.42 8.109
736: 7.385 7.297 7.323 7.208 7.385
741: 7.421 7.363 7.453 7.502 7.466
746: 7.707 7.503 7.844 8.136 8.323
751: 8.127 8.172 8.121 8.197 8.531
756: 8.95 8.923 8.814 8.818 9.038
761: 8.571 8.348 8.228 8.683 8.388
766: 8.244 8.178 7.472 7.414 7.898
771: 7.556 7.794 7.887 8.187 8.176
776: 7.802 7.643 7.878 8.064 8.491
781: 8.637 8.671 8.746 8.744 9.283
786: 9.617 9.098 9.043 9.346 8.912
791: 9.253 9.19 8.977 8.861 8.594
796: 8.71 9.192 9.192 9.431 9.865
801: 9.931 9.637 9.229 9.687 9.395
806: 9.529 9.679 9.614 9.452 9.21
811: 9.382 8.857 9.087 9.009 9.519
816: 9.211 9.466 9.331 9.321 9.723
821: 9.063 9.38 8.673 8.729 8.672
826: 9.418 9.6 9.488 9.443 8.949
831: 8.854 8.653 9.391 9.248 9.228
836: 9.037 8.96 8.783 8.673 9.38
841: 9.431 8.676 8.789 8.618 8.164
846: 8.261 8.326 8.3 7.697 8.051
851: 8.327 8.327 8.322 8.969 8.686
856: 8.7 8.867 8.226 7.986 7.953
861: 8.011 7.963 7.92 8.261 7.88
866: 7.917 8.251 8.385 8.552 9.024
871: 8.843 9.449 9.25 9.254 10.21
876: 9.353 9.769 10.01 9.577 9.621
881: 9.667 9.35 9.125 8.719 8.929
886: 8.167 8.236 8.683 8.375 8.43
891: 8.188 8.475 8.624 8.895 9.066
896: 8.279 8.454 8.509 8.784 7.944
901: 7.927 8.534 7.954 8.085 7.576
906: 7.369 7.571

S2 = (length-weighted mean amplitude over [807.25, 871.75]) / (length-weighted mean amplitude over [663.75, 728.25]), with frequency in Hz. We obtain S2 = 1.50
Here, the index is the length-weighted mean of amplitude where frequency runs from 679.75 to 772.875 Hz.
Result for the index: 6.98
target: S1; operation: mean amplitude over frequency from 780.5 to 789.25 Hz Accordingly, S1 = 9.01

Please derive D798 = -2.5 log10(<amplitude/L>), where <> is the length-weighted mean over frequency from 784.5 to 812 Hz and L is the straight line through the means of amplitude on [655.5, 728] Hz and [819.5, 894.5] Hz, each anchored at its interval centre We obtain -0.20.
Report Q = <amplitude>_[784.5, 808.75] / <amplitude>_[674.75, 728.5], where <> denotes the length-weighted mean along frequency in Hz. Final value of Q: 1.5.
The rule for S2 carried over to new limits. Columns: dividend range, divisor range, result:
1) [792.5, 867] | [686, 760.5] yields 1.29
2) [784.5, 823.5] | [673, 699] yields 1.66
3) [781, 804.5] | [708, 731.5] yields 1.36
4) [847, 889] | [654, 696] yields 1.59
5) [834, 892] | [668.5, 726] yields 1.48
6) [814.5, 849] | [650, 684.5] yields 1.70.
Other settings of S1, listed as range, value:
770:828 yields 8.99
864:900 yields 8.84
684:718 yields 5.99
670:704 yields 5.55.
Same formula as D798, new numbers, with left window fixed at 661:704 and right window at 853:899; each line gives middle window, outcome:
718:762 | -0.182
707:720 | -0.076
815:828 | -0.181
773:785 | -0.168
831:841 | -0.125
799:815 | -0.239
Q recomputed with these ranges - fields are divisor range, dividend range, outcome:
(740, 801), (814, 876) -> 1.04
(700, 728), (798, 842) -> 1.46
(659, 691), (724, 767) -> 1.45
